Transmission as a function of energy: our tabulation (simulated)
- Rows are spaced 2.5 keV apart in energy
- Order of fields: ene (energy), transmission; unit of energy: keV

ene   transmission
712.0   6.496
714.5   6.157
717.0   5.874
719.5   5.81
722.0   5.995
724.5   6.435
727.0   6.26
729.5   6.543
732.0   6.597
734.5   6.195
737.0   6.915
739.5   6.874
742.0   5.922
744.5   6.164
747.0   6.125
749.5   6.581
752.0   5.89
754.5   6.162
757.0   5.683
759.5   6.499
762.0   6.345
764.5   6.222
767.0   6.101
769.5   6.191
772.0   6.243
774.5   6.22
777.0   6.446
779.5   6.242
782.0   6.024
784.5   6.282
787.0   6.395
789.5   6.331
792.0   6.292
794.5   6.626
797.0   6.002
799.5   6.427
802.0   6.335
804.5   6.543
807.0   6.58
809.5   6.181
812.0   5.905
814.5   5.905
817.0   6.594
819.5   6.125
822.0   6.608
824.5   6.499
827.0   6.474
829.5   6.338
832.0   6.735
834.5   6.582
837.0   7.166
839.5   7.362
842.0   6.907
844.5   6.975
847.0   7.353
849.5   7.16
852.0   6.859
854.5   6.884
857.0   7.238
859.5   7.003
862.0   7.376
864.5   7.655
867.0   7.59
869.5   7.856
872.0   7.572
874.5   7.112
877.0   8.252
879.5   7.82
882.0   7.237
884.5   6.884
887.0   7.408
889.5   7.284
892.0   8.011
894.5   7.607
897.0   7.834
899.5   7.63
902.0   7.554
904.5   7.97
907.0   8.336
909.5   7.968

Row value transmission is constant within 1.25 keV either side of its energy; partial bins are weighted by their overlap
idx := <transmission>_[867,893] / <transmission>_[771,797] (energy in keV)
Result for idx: 1.20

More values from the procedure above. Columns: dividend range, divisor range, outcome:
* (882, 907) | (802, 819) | 1.21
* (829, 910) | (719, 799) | 1.18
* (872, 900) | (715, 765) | 1.21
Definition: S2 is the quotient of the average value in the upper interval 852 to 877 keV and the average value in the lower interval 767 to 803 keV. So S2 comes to 1.18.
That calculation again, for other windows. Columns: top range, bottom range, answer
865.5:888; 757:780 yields 1.21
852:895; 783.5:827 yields 1.17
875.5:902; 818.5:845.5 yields 1.13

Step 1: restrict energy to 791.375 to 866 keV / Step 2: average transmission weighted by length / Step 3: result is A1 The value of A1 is 6.7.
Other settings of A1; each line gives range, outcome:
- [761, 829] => 6.3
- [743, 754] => 6.18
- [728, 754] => 6.37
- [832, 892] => 7.29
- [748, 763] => 6.19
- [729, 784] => 6.28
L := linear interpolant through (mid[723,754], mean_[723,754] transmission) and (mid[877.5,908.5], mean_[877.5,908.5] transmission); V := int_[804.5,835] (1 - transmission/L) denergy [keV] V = 2.9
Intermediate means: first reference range 6.37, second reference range 7.65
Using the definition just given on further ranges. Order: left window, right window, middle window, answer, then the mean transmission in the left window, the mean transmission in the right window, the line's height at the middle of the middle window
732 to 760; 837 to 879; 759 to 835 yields 4.8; 6.28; 7.33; 6.76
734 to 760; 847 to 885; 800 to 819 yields 1.5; 6.27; 7.38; 6.85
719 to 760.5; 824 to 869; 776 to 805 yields 1.4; 6.28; 7.03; 6.64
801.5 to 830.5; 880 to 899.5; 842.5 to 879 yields -1.6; 6.34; 7.49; 7.04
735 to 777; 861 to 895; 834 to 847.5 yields 0.2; 6.26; 7.55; 7.16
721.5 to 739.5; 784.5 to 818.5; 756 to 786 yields 0.8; 6.47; 6.31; 6.38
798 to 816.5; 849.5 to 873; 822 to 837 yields 0.3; 6.28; 7.33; 6.71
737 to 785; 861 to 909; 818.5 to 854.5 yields 1.5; 6.24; 7.64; 7.09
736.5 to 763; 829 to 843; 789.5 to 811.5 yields 0.9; 6.27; 6.87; 6.63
